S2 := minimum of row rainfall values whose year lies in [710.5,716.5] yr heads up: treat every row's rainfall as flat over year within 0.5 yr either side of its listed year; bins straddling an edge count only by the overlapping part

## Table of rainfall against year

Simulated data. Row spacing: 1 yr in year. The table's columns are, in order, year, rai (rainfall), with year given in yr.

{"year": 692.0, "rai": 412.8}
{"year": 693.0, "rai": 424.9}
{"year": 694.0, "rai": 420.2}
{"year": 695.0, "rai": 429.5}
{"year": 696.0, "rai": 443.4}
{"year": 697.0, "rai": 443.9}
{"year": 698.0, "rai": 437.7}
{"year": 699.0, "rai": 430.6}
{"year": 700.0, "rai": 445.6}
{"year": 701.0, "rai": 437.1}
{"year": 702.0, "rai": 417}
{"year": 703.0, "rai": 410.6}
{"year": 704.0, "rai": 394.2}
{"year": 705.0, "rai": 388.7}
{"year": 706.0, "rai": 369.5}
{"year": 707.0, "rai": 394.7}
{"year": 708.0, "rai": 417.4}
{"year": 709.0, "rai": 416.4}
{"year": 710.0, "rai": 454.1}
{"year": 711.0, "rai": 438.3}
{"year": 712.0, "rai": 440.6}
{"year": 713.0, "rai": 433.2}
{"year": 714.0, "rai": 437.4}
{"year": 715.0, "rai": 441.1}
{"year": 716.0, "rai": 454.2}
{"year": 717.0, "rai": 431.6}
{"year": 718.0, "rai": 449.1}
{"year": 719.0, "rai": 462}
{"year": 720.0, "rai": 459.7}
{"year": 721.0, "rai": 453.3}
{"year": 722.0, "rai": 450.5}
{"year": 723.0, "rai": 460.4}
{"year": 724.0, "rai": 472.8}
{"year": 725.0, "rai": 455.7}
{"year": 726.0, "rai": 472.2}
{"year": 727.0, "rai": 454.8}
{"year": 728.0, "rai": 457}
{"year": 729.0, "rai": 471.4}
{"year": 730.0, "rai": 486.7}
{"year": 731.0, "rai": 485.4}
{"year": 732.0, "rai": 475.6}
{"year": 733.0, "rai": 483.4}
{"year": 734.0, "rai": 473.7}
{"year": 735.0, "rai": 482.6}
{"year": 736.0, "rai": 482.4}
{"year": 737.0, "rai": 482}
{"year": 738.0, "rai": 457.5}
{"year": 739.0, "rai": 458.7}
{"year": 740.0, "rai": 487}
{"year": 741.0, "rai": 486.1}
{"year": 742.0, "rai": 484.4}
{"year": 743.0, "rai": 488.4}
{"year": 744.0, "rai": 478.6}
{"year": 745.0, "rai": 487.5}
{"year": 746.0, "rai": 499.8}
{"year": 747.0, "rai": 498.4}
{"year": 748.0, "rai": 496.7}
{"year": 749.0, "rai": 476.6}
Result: 433.2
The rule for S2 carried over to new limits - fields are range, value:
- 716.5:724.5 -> 431.6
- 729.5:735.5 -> 473.7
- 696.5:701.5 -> 430.6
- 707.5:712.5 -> 416.4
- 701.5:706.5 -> 369.5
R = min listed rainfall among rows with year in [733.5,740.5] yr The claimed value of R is 457.5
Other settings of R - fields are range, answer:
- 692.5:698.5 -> 420.2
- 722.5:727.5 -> 454.8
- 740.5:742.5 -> 484.4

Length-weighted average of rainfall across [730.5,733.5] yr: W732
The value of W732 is 481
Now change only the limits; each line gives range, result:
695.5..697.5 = 444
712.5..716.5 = 441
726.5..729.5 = 461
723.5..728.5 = 462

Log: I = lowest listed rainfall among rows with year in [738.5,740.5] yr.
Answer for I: 458.7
